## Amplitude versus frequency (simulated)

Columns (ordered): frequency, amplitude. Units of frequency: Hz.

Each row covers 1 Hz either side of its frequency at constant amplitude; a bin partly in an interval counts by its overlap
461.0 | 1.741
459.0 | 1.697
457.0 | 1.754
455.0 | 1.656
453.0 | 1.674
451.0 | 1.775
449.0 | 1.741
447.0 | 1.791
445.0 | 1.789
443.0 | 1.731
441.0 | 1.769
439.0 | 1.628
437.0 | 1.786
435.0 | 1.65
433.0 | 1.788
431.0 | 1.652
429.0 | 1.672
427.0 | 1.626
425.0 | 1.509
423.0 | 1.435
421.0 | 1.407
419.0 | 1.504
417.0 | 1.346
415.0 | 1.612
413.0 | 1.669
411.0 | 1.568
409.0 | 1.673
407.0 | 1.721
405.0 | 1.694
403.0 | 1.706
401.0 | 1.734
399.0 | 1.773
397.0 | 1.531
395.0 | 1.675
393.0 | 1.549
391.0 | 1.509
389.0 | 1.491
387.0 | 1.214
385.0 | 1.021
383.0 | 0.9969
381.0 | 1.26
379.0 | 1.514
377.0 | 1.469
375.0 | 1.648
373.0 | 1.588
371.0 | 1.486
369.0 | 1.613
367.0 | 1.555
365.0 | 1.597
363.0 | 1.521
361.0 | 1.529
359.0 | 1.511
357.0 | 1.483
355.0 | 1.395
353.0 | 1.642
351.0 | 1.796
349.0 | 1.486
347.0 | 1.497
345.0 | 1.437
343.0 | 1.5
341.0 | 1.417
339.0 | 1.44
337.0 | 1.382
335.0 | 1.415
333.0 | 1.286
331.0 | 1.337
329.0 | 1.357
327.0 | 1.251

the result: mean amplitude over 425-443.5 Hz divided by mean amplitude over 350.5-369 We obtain 1.1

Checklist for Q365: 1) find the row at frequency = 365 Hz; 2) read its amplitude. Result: 1.597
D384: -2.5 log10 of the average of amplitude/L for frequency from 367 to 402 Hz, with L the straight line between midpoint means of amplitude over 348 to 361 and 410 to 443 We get 0.069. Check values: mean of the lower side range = 1.55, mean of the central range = 1.48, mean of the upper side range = 1.61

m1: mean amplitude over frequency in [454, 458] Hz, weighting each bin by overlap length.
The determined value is 1.71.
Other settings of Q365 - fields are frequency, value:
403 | 1.706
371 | 1.486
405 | 1.694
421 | 1.407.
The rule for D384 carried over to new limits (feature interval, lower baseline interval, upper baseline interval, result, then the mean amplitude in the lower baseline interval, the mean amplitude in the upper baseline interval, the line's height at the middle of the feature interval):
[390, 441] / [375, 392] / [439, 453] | -0.06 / 1.33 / 1.75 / 1.54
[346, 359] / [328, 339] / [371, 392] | -0.13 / 1.36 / 1.38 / 1.37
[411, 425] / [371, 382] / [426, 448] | 0.10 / 1.49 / 1.72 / 1.65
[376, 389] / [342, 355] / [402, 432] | 0.23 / 1.55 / 1.59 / 1.57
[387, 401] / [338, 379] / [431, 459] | 0.03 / 1.53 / 1.73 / 1.61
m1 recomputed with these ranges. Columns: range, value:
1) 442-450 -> 1.76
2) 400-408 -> 1.71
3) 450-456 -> 1.7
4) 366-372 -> 1.55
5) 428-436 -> 1.69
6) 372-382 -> 1.5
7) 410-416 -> 1.62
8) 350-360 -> 1.57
